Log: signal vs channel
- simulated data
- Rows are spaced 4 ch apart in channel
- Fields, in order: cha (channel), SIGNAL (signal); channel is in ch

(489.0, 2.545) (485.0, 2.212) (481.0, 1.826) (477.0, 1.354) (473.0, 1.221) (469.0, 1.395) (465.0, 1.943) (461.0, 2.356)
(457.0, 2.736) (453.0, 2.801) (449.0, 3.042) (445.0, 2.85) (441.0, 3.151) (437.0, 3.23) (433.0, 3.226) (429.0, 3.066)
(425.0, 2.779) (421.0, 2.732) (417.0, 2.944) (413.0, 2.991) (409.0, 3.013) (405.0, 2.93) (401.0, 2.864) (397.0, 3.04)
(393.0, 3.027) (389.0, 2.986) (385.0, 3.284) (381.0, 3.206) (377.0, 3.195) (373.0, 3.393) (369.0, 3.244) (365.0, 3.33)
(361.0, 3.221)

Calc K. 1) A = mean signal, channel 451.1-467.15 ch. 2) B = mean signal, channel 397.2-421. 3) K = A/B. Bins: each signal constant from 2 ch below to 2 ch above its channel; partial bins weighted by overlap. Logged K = 0.8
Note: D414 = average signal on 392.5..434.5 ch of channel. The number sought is 2.96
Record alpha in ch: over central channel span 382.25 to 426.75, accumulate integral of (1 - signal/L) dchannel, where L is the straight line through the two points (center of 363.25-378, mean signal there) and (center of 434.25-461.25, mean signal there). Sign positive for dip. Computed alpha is 2.4 ch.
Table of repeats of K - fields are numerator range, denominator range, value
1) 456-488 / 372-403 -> 0.60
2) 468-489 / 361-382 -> 0.52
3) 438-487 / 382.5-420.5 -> 0.75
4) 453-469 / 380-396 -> 0.73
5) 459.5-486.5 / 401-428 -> 0.60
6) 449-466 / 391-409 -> 0.86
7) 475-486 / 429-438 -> 0.55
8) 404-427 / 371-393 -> 0.91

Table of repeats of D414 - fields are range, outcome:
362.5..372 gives 3.29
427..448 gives 3.1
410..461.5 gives 2.93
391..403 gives 2.98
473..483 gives 1.52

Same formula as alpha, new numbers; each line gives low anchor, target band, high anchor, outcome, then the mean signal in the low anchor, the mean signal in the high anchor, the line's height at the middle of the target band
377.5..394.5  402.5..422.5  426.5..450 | 1.2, 3.13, 3.09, 3.11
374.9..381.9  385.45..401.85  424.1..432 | 0.6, 3.2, 2.98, 3.13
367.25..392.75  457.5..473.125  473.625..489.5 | 1.5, 3.2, 1.87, 2.08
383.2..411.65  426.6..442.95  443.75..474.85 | -3.7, 3.02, 2.28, 2.58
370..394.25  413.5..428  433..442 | 1.6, 3.19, 3.2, 3.2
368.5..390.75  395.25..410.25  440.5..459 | 0.7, 3.22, 2.9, 3.11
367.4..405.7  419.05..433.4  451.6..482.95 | -2.2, 3.12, 1.94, 2.54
